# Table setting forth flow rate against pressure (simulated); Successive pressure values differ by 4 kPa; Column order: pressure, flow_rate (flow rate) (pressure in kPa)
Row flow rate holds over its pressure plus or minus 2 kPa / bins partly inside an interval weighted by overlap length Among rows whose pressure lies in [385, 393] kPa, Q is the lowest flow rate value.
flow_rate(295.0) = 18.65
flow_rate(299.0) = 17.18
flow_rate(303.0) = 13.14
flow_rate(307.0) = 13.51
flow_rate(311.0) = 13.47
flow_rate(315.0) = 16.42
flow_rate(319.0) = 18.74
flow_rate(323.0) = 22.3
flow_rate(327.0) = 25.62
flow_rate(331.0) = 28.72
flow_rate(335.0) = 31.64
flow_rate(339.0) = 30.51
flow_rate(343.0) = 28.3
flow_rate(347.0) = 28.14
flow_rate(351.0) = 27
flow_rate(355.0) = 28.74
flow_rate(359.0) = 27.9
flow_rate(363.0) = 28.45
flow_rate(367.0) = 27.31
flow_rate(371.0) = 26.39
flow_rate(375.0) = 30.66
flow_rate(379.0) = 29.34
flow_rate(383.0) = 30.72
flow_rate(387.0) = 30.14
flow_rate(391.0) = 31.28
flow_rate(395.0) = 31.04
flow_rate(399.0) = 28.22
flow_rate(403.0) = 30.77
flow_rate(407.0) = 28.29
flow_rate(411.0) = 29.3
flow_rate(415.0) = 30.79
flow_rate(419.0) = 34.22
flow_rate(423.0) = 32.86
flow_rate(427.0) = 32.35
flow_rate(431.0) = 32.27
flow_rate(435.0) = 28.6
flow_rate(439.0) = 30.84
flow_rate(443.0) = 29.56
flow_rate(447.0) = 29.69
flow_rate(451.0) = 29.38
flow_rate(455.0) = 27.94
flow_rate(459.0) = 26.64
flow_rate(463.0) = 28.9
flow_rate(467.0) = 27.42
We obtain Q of 30.14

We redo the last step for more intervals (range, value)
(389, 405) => 28.22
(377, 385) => 29.34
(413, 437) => 28.6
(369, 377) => 26.39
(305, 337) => 13.47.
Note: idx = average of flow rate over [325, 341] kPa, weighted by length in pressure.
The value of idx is 29.1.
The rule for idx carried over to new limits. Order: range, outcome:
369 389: 29.4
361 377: 28.2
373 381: 30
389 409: 29.9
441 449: 29.6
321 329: 24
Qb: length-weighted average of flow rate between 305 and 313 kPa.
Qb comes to 13.5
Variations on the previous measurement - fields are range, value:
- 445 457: 29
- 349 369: 27.9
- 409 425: 31.8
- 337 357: 28.5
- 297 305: 15.2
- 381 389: 30.4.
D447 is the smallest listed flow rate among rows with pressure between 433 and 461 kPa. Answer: 26.64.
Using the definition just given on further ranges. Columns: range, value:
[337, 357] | 27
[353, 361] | 27.9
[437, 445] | 29.56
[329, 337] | 28.72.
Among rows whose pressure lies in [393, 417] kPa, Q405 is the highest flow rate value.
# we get 31.04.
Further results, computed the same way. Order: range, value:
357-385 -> 30.72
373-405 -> 31.28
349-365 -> 28.74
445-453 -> 29.69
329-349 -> 31.64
